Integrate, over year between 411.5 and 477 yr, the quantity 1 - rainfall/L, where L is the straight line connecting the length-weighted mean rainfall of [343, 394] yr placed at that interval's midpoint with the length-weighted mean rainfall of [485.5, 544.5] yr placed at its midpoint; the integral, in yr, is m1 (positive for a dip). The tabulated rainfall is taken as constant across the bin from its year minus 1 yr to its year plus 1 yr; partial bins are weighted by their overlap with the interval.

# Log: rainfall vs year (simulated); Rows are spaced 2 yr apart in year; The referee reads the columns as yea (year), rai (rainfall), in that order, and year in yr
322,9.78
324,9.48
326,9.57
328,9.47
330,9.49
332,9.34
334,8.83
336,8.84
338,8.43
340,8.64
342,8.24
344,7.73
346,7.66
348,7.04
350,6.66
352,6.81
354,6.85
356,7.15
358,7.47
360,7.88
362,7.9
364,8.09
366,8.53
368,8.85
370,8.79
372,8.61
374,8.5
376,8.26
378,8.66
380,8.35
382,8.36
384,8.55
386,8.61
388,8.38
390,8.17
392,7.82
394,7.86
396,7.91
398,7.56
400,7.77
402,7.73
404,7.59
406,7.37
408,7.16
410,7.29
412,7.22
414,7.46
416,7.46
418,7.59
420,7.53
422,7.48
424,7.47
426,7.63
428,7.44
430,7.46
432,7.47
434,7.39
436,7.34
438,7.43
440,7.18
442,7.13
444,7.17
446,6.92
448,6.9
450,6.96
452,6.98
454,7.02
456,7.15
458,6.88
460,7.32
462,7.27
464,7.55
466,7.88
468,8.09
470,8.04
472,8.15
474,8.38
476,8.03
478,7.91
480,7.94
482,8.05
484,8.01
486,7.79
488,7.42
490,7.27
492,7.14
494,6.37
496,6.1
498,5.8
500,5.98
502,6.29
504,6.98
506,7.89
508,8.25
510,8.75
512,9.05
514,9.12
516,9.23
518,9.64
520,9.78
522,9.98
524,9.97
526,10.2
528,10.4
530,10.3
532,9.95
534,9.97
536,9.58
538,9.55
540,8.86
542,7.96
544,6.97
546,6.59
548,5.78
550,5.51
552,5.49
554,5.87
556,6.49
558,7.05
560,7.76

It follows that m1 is 6.2 yr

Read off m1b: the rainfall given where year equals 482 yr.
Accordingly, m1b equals 8.05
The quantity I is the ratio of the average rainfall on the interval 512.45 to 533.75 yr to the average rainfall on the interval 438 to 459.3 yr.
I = 1.4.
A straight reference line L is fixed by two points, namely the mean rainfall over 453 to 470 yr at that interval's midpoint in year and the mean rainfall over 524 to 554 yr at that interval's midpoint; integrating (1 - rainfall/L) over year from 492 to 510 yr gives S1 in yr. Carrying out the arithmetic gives 2.40 yr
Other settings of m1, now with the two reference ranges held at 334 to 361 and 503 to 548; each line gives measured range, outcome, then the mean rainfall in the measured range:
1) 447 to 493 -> 5.4 yr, 7.57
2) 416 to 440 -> 2.3 yr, 7.46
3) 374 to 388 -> -0.9 yr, 8.46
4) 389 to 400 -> 0.2 yr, 7.86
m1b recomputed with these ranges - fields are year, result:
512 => 9.05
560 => 7.76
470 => 8.04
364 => 8.09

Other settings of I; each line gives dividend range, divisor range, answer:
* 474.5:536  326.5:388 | 1.01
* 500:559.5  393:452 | 1.12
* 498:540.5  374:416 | 1.13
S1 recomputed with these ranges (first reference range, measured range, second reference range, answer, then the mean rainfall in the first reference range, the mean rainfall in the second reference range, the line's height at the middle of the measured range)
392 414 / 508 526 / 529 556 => -3.8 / 7.55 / 7.82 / 7.77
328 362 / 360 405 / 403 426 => -3.1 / 7.99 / 7.43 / 7.69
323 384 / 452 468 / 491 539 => 2.2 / 8.29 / 8.59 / 8.49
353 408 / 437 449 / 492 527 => 1.5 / 8.04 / 8.17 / 8.1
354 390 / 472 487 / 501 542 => 1.5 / 8.25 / 9.16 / 8.9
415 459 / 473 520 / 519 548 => 3.8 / 7.27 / 9.17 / 8.44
